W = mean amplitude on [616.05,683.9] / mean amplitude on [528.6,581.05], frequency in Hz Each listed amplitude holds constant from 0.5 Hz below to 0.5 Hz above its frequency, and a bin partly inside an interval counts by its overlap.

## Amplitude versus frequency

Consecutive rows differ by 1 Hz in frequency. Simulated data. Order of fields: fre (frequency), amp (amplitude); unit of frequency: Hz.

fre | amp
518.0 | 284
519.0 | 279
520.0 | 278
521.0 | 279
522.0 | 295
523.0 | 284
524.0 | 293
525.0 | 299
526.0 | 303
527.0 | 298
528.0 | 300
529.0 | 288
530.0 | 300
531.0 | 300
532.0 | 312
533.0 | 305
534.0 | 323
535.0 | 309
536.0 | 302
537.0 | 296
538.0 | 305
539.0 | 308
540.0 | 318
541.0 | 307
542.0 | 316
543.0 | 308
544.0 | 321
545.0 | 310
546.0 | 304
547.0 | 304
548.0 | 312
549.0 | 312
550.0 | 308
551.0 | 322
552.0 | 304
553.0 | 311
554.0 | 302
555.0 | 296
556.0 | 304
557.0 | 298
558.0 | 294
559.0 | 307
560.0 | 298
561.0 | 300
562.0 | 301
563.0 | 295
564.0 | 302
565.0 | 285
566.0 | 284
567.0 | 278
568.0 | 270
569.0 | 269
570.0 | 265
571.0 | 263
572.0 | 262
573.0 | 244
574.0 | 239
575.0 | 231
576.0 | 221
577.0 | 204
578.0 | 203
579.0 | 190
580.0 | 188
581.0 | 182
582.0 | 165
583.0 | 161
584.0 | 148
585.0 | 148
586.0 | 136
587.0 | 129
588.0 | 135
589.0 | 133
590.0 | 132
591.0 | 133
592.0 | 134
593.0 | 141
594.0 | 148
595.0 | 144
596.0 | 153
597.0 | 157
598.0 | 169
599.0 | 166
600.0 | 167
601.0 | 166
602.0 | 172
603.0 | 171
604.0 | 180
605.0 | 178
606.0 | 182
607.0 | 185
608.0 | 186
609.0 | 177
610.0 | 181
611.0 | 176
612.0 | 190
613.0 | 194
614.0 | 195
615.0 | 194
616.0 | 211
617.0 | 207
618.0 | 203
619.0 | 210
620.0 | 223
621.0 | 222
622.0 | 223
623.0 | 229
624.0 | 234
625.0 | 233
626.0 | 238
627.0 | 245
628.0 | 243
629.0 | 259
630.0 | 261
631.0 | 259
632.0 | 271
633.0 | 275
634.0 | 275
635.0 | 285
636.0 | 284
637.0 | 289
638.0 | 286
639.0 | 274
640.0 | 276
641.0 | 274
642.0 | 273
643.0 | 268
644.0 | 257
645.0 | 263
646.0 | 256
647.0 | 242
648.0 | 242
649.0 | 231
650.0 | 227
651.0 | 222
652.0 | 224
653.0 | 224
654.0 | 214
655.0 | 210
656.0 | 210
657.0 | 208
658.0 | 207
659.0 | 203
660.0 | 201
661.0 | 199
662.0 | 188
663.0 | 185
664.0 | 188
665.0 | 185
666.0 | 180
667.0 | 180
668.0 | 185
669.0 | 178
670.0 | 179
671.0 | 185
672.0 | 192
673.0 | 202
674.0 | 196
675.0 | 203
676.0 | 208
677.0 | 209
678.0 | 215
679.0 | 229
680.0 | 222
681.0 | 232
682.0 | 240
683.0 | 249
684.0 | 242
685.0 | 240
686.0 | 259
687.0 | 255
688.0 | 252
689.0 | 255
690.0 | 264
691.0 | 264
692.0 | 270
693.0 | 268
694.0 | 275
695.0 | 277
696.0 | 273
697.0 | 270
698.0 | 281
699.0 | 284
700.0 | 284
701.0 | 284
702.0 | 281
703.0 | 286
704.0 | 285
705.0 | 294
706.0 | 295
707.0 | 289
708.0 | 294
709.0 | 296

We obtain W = 0.80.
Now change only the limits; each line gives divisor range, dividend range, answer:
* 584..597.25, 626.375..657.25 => 1.80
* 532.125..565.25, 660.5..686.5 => 0.68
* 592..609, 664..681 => 1.19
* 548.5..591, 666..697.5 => 0.95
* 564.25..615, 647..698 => 1.18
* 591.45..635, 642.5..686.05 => 1.07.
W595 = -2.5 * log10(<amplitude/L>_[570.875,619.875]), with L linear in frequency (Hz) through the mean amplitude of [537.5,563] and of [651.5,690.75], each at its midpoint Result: 0.45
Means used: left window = 307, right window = 213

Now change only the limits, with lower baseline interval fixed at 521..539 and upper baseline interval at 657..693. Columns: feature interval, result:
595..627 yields 0.293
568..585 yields 0.266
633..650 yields -0.132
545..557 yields -0.069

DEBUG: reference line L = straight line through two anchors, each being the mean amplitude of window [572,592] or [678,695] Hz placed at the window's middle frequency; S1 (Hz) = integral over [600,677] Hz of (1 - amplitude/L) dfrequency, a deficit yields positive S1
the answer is -1.1 Hz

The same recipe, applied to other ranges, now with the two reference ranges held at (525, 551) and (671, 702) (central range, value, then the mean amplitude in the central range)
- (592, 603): 4.9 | 158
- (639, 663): 2.7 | 231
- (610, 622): 3.2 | 202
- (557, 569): 0.2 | 291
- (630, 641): -0.4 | 276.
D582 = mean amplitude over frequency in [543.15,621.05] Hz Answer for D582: 222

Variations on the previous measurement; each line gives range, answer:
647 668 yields 207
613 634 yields 232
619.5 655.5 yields 250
